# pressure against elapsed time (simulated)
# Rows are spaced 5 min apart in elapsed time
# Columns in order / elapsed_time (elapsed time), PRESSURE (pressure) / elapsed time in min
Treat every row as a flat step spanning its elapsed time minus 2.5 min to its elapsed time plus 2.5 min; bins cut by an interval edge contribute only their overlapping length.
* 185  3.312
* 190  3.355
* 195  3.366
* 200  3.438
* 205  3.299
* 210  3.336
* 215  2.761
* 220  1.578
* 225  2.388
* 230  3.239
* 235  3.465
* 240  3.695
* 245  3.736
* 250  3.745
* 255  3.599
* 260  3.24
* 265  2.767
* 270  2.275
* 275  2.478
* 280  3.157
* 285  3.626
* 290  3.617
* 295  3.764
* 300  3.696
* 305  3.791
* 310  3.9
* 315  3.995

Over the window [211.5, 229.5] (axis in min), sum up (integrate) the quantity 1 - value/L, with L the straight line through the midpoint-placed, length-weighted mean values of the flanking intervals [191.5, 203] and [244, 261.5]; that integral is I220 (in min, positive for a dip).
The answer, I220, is 5.5 min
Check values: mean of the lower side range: 3.39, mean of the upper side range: 3.59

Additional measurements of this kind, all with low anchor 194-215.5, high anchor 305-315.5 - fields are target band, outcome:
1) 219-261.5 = 3.1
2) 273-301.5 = 2.8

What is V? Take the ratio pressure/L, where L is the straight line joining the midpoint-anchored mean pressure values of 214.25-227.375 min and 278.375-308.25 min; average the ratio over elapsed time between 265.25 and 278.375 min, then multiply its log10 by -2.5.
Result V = 0.27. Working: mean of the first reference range 2.17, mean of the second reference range 3.63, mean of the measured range 2.5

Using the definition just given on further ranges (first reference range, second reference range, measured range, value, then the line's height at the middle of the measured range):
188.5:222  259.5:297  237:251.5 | -0.21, 3.07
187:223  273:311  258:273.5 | 0.22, 3.35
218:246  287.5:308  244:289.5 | 0.06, 3.38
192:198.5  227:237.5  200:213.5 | 0.02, 3.35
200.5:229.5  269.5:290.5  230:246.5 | -0.24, 2.87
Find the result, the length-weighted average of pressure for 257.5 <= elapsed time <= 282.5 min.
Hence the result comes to 2.78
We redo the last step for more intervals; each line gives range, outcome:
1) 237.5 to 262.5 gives 3.6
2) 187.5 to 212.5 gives 3.36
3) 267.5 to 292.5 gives 3.03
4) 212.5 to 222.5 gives 2.17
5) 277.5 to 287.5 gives 3.39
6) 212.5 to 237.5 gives 2.69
